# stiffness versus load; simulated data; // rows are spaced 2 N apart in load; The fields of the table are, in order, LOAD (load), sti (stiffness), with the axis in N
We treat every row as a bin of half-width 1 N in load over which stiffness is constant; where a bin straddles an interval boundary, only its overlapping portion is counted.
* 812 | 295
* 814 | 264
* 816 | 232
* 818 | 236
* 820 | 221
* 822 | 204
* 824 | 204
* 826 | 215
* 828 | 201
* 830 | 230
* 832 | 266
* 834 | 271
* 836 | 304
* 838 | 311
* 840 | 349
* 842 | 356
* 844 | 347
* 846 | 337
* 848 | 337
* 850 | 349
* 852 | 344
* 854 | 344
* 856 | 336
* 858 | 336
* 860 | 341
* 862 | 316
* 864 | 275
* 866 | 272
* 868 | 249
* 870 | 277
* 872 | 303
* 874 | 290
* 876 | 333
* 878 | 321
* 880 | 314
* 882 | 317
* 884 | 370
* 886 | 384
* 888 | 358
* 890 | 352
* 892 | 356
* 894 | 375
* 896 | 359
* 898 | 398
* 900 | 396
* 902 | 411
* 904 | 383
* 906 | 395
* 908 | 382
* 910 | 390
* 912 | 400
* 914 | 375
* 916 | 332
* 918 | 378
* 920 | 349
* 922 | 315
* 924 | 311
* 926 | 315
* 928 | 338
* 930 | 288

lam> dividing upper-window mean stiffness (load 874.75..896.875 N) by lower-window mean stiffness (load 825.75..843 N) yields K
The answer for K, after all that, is 1.24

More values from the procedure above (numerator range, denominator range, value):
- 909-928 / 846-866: 1.07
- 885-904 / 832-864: 1.15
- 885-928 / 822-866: 1.22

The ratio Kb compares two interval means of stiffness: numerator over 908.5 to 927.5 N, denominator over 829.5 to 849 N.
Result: 1.13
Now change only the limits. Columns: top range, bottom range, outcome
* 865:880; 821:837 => 1.24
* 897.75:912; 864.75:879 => 1.35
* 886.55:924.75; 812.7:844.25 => 1.41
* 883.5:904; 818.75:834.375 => 1.67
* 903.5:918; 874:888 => 1.12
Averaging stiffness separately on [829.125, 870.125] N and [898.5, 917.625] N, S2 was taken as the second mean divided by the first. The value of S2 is 1.23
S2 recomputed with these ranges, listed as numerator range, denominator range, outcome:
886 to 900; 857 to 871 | 1.25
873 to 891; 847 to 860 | 0.99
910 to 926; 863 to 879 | 1.21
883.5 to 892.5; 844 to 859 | 1.07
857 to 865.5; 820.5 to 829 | 1.52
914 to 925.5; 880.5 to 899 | 0.94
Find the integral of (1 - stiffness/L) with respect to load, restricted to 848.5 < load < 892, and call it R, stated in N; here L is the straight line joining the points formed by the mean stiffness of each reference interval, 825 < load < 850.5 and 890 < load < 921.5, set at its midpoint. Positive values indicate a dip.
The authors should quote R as 1.4 N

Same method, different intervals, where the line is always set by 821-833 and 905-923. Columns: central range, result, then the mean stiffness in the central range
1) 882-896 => -1.6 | 362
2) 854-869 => -1.5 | 306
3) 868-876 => 0.2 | 290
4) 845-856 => -3.4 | 342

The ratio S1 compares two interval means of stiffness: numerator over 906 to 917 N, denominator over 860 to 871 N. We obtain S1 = 1.33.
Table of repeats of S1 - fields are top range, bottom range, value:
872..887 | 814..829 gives 1.51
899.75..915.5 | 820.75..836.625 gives 1.66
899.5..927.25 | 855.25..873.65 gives 1.22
